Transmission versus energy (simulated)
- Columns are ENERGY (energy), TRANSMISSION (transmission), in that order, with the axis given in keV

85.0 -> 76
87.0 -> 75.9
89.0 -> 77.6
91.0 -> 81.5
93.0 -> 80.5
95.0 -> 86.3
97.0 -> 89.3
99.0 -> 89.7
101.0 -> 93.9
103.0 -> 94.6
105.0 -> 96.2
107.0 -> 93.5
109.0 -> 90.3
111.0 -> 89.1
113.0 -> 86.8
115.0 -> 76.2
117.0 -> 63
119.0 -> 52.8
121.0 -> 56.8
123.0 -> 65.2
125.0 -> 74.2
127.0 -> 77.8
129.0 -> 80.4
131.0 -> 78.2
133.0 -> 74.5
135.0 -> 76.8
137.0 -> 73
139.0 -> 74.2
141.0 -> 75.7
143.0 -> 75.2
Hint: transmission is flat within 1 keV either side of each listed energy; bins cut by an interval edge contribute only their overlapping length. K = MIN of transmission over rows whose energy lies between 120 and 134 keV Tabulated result 56.8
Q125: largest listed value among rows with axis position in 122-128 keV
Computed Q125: 77.8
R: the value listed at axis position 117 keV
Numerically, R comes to 63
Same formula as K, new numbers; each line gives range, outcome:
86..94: 75.9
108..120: 52.8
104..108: 93.5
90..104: 80.5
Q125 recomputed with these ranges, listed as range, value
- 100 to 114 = 96.2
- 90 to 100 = 89.7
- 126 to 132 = 80.4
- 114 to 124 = 76.2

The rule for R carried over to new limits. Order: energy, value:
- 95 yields 86.3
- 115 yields 76.2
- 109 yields 90.3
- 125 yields 74.2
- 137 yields 73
